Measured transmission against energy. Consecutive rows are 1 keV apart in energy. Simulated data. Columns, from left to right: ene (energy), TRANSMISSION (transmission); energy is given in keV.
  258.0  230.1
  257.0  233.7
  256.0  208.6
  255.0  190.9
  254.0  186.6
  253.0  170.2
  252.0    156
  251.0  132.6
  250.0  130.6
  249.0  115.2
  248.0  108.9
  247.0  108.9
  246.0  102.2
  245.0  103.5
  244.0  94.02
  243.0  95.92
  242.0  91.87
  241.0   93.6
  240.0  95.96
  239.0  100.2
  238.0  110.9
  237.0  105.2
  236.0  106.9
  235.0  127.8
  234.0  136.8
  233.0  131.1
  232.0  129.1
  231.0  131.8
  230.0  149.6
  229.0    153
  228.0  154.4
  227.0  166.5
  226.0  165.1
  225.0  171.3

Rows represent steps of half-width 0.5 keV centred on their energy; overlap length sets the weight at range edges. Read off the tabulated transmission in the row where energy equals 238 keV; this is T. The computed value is 110.9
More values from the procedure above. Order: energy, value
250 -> 130.6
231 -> 131.8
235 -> 127.8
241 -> 93.6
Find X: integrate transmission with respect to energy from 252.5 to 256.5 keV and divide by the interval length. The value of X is 189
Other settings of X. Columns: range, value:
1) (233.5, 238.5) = 118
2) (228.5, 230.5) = 151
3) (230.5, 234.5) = 132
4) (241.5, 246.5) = 97.5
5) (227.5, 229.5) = 154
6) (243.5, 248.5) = 104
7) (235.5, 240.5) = 104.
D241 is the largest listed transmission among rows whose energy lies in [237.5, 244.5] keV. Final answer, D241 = 110.9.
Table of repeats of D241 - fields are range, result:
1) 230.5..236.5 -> 136.8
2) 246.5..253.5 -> 170.2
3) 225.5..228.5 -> 166.5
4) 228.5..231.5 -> 153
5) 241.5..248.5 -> 108.9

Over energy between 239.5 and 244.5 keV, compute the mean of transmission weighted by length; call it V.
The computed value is 94.3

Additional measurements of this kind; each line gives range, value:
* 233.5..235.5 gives 132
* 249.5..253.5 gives 147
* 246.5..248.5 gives 109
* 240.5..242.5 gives 92.7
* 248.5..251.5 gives 126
